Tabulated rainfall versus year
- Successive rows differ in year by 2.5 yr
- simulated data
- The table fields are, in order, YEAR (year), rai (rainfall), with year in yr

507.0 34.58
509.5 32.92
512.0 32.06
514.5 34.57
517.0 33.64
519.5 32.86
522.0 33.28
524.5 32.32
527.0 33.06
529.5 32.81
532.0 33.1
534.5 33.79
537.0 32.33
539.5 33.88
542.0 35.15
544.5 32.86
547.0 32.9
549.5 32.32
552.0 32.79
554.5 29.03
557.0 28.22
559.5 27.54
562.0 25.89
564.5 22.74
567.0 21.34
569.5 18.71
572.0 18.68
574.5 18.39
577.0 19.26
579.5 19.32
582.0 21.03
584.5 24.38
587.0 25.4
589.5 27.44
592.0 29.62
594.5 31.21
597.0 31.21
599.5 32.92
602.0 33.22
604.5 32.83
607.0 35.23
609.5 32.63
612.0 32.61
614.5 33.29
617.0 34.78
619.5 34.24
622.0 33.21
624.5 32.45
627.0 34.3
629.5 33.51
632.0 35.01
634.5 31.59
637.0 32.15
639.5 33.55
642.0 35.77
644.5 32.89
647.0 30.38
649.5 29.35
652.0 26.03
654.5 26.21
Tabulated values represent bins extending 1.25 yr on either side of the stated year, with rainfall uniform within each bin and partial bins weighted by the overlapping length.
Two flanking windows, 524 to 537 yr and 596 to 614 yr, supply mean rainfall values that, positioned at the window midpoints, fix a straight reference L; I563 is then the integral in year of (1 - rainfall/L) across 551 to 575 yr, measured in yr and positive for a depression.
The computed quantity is 6.2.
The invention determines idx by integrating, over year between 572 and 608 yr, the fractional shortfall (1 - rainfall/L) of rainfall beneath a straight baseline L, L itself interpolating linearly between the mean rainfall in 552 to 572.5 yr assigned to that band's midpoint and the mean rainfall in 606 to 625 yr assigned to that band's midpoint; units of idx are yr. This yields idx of 3.3 yr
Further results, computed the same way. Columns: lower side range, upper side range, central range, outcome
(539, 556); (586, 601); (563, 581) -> 6.5 yr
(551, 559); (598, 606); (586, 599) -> 1.2 yr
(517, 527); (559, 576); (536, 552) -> -3.4 yr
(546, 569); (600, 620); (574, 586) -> 3.8 yr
